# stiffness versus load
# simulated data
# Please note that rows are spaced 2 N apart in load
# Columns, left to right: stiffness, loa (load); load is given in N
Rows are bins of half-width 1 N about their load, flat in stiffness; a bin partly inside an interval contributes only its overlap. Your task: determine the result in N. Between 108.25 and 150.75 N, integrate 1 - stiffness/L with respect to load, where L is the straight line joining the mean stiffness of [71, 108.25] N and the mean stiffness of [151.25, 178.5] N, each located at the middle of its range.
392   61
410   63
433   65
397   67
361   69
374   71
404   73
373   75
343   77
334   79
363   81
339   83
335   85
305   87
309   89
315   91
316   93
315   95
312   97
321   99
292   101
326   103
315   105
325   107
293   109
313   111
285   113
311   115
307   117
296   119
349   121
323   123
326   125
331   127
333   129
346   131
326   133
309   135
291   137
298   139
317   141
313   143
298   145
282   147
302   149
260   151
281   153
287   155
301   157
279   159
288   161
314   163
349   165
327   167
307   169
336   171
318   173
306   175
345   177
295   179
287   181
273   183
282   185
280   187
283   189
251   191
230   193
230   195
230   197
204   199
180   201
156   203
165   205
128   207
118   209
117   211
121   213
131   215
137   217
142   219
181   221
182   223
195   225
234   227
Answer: 1.1 N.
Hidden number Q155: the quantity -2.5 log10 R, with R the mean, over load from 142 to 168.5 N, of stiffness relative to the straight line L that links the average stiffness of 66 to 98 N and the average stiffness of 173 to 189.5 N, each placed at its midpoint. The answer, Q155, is 0.03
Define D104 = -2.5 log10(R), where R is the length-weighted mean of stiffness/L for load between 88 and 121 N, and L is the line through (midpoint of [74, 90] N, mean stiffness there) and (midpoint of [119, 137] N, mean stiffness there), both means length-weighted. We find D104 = 0.072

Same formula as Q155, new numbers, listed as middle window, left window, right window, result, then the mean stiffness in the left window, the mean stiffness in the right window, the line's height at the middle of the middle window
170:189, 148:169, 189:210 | -0.224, 299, 194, 245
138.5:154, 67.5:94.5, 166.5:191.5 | 0.075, 344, 300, 315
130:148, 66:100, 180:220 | -0.134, 342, 197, 273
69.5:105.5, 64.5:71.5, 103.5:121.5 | 0.067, 390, 310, 355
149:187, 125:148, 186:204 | -0.136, 314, 227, 267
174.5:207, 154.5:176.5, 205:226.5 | -0.059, 312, 148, 229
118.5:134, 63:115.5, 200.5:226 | -0.175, 337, 150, 281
